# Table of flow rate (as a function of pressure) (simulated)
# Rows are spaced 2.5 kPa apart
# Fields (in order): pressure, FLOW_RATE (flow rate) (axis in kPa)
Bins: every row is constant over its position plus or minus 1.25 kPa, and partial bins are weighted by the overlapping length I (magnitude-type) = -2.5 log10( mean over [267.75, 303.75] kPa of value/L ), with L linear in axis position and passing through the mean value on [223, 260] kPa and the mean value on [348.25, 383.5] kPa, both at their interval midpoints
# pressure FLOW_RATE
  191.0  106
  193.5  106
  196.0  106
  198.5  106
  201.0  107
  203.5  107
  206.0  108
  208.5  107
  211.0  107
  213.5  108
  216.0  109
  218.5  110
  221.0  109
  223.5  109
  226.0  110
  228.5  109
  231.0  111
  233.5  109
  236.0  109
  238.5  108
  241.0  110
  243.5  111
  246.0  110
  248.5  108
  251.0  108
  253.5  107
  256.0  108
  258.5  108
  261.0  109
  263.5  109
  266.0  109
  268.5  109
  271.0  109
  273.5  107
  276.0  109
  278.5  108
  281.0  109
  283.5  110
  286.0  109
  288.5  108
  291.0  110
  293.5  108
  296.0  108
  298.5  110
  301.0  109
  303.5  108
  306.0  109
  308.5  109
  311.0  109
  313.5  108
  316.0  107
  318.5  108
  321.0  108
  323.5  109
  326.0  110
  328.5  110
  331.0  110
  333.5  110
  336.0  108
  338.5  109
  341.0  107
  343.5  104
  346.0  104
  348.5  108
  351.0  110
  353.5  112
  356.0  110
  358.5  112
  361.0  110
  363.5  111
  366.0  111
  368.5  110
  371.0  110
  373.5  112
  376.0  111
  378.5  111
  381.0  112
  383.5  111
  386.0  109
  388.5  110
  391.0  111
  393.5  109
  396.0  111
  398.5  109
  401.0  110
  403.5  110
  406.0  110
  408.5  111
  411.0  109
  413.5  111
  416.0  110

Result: 0.009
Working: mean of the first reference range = 109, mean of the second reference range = 111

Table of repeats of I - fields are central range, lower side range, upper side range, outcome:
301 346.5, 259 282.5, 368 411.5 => 0.01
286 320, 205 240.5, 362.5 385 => 0.01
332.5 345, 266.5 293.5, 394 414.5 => 0.02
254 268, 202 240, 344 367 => 0.00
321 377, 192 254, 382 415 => 0.00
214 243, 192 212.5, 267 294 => -0.02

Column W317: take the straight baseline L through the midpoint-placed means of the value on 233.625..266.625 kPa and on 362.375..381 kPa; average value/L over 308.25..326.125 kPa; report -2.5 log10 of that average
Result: 0.02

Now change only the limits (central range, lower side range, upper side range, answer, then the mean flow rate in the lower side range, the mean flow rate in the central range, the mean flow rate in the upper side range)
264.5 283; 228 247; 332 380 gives 0.01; 110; 109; 109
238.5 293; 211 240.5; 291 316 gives 0.00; 109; 109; 109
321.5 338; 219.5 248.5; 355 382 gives 0.01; 109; 109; 111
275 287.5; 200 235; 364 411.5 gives 0.00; 109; 109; 110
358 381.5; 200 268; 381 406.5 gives -0.01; 109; 111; 110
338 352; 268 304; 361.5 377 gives 0.03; 109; 107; 111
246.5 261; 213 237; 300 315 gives 0.01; 109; 108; 109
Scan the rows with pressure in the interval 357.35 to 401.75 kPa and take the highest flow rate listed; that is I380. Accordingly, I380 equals 112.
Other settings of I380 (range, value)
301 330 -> 110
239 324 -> 111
